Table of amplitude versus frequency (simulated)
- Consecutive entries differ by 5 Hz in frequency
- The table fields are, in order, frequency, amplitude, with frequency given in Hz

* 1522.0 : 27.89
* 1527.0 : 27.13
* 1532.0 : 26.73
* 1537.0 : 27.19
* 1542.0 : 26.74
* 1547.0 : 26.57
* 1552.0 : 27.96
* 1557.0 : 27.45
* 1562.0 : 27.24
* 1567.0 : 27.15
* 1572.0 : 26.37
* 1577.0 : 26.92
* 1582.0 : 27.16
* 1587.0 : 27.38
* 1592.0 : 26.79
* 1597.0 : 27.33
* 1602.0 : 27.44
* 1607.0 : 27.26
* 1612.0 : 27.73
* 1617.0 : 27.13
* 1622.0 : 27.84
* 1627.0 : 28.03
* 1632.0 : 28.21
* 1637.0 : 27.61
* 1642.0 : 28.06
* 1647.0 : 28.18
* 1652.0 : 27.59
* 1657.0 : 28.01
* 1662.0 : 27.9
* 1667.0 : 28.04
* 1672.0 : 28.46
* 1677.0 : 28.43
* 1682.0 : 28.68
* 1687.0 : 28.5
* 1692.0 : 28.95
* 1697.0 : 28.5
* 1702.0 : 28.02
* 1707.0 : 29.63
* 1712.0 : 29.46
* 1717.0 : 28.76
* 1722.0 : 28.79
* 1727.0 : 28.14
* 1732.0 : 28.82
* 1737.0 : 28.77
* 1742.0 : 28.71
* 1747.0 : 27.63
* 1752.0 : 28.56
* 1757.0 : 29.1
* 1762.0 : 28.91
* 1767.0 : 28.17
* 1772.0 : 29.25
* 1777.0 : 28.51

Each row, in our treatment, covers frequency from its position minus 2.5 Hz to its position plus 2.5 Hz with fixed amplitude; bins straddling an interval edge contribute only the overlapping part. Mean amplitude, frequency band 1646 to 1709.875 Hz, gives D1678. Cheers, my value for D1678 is 28.4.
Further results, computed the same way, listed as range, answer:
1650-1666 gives 27.9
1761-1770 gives 28.5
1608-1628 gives 27.6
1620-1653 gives 27.9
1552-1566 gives 27.4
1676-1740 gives 28.7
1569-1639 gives 27.4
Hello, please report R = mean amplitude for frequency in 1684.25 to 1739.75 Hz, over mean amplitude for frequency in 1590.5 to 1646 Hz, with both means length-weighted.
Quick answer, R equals 1.04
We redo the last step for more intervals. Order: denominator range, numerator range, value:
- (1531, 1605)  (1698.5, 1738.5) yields 1.06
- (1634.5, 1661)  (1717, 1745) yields 1.03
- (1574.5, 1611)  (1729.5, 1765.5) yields 1.05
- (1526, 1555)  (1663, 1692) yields 1.05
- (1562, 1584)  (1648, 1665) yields 1.03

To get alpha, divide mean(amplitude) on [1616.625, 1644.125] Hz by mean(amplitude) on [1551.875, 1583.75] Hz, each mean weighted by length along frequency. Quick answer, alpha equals 1.03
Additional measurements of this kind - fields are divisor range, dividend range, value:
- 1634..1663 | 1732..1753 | 1.02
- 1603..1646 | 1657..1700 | 1.02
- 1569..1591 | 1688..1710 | 1.07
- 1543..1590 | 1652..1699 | 1.05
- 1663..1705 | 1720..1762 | 1.00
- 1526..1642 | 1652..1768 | 1.05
